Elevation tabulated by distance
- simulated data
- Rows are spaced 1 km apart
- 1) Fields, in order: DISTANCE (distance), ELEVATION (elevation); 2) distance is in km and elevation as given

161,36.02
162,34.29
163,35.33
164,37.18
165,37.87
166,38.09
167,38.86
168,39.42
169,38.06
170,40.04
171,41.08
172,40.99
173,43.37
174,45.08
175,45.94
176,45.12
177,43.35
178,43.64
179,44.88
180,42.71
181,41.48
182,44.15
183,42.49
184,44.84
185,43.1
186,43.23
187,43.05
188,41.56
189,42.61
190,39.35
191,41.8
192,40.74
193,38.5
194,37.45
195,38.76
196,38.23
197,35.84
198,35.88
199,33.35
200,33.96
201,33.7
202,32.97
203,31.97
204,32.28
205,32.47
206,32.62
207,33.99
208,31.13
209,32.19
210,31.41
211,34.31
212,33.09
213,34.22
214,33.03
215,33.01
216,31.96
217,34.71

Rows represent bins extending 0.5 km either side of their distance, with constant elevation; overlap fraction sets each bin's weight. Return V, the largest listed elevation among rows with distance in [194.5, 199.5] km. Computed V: 38.76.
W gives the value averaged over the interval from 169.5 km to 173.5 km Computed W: 41.4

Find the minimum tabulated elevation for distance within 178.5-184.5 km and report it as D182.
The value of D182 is 41.48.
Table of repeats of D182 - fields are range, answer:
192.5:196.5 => 37.45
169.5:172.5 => 40.04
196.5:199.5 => 33.35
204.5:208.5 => 31.13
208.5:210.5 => 31.41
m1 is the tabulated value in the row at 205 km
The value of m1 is 32.47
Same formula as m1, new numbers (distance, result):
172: 40.99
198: 35.88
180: 42.71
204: 32.28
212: 33.09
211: 34.31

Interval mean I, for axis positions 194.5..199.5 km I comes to 36.4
